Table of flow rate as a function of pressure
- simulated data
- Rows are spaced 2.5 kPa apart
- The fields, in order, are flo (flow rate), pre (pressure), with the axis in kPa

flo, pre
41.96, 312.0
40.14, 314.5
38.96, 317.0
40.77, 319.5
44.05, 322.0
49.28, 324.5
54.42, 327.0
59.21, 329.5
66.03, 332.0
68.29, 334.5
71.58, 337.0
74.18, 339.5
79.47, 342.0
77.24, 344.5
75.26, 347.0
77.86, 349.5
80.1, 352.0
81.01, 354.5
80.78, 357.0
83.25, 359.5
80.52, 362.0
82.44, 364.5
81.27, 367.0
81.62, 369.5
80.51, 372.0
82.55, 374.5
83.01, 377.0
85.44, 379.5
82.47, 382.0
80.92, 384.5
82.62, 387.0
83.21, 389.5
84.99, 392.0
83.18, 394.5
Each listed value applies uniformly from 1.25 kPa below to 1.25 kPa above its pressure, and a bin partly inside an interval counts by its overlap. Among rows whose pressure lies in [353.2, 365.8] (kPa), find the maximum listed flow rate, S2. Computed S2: 83.25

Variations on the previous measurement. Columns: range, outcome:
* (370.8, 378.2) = 83.01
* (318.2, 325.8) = 49.28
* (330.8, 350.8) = 79.47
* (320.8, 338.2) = 71.58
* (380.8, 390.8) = 83.21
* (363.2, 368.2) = 82.44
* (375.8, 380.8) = 85.44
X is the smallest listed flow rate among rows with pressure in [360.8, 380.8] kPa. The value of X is 80.51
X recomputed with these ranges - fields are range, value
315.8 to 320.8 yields 38.96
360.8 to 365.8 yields 80.52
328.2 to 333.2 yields 59.21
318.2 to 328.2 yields 40.77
